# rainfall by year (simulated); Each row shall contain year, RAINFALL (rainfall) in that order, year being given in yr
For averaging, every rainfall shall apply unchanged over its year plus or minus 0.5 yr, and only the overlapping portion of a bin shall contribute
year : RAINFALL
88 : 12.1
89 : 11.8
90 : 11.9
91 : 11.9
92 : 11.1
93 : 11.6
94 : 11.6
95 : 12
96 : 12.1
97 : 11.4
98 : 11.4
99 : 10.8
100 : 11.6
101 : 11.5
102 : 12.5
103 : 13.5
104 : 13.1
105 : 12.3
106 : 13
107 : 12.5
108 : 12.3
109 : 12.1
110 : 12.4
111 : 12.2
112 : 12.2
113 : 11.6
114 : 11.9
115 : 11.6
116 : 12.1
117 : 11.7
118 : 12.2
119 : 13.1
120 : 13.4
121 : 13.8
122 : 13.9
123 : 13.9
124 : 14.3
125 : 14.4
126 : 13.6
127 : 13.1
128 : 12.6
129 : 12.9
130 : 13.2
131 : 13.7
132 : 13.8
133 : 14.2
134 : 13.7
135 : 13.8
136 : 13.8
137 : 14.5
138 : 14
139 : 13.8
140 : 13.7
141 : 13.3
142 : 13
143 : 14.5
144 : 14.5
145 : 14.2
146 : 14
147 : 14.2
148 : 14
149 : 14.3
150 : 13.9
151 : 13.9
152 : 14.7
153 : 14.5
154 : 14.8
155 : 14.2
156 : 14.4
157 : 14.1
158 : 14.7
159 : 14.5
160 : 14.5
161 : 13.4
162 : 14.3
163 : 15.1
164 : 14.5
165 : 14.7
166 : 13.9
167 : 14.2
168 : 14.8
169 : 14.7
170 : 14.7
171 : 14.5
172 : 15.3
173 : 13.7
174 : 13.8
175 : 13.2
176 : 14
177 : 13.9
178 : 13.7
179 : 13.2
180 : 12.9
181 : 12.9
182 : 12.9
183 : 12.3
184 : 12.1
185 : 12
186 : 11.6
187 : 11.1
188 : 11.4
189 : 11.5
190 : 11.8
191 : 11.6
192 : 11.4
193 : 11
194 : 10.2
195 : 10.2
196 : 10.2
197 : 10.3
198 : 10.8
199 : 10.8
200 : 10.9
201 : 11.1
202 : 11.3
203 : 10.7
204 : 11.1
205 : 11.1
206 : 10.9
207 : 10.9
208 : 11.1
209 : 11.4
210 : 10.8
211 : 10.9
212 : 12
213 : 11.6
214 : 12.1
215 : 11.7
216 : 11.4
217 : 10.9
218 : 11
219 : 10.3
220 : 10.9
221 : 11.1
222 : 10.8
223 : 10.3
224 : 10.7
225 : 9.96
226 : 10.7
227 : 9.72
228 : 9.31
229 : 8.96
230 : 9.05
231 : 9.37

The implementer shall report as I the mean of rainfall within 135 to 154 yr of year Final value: 14.1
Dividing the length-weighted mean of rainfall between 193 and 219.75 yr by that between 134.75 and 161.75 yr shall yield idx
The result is 0.8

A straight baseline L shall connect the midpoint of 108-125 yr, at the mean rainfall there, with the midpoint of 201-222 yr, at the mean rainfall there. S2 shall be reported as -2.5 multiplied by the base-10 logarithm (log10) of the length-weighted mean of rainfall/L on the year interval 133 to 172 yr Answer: -0.18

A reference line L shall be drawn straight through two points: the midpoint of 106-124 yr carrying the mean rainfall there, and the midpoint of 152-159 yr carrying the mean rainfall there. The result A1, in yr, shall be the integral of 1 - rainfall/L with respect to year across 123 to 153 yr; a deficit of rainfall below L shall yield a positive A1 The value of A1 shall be -0.5 yr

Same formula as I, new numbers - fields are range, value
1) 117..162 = 13.9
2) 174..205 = 11.8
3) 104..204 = 13.1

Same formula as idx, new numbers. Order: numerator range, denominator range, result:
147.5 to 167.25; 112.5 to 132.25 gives 1.10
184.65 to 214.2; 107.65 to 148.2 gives 0.84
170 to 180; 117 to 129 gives 1.04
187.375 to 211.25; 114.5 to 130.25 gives 0.84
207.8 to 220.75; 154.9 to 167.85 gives 0.78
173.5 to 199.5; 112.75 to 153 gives 0.88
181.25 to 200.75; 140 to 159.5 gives 0.80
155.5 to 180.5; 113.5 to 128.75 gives 1.09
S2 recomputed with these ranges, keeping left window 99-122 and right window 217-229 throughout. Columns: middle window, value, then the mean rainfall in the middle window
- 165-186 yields -0.21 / 13.6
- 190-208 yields -0.01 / 10.9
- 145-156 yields -0.22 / 14.3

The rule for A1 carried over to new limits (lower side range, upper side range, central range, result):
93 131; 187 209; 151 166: -3.5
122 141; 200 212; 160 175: -2.3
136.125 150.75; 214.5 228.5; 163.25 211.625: -0.5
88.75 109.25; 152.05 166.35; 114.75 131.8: -0.3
